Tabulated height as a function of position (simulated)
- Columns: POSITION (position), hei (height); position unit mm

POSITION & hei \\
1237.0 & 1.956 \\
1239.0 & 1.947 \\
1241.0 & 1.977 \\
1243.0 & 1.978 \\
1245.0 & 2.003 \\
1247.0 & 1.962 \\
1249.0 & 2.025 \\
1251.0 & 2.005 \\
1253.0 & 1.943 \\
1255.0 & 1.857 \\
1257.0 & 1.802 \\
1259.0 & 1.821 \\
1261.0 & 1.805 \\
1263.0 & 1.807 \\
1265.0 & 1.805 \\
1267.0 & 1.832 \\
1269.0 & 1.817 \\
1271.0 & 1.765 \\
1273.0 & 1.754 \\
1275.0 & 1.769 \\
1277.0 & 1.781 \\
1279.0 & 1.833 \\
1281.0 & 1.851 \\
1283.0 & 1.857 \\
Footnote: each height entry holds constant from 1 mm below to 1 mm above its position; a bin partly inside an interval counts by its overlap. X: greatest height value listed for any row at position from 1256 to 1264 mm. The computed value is 1.821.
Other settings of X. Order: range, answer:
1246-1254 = 2.025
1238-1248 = 2.003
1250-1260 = 2.005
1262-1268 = 1.832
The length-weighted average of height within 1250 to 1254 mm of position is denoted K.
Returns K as 1.97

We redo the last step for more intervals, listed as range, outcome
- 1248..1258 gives 1.93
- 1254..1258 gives 1.83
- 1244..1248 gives 1.98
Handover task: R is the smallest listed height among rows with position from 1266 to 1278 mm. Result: 1.754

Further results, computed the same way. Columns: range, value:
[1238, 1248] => 1.947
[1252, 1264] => 1.802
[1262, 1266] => 1.805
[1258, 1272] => 1.765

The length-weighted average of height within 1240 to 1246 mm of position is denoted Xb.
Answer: 1.99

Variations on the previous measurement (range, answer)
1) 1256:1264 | 1.81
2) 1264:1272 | 1.8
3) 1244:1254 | 1.99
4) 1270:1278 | 1.77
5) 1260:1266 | 1.81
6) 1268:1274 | 1.78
